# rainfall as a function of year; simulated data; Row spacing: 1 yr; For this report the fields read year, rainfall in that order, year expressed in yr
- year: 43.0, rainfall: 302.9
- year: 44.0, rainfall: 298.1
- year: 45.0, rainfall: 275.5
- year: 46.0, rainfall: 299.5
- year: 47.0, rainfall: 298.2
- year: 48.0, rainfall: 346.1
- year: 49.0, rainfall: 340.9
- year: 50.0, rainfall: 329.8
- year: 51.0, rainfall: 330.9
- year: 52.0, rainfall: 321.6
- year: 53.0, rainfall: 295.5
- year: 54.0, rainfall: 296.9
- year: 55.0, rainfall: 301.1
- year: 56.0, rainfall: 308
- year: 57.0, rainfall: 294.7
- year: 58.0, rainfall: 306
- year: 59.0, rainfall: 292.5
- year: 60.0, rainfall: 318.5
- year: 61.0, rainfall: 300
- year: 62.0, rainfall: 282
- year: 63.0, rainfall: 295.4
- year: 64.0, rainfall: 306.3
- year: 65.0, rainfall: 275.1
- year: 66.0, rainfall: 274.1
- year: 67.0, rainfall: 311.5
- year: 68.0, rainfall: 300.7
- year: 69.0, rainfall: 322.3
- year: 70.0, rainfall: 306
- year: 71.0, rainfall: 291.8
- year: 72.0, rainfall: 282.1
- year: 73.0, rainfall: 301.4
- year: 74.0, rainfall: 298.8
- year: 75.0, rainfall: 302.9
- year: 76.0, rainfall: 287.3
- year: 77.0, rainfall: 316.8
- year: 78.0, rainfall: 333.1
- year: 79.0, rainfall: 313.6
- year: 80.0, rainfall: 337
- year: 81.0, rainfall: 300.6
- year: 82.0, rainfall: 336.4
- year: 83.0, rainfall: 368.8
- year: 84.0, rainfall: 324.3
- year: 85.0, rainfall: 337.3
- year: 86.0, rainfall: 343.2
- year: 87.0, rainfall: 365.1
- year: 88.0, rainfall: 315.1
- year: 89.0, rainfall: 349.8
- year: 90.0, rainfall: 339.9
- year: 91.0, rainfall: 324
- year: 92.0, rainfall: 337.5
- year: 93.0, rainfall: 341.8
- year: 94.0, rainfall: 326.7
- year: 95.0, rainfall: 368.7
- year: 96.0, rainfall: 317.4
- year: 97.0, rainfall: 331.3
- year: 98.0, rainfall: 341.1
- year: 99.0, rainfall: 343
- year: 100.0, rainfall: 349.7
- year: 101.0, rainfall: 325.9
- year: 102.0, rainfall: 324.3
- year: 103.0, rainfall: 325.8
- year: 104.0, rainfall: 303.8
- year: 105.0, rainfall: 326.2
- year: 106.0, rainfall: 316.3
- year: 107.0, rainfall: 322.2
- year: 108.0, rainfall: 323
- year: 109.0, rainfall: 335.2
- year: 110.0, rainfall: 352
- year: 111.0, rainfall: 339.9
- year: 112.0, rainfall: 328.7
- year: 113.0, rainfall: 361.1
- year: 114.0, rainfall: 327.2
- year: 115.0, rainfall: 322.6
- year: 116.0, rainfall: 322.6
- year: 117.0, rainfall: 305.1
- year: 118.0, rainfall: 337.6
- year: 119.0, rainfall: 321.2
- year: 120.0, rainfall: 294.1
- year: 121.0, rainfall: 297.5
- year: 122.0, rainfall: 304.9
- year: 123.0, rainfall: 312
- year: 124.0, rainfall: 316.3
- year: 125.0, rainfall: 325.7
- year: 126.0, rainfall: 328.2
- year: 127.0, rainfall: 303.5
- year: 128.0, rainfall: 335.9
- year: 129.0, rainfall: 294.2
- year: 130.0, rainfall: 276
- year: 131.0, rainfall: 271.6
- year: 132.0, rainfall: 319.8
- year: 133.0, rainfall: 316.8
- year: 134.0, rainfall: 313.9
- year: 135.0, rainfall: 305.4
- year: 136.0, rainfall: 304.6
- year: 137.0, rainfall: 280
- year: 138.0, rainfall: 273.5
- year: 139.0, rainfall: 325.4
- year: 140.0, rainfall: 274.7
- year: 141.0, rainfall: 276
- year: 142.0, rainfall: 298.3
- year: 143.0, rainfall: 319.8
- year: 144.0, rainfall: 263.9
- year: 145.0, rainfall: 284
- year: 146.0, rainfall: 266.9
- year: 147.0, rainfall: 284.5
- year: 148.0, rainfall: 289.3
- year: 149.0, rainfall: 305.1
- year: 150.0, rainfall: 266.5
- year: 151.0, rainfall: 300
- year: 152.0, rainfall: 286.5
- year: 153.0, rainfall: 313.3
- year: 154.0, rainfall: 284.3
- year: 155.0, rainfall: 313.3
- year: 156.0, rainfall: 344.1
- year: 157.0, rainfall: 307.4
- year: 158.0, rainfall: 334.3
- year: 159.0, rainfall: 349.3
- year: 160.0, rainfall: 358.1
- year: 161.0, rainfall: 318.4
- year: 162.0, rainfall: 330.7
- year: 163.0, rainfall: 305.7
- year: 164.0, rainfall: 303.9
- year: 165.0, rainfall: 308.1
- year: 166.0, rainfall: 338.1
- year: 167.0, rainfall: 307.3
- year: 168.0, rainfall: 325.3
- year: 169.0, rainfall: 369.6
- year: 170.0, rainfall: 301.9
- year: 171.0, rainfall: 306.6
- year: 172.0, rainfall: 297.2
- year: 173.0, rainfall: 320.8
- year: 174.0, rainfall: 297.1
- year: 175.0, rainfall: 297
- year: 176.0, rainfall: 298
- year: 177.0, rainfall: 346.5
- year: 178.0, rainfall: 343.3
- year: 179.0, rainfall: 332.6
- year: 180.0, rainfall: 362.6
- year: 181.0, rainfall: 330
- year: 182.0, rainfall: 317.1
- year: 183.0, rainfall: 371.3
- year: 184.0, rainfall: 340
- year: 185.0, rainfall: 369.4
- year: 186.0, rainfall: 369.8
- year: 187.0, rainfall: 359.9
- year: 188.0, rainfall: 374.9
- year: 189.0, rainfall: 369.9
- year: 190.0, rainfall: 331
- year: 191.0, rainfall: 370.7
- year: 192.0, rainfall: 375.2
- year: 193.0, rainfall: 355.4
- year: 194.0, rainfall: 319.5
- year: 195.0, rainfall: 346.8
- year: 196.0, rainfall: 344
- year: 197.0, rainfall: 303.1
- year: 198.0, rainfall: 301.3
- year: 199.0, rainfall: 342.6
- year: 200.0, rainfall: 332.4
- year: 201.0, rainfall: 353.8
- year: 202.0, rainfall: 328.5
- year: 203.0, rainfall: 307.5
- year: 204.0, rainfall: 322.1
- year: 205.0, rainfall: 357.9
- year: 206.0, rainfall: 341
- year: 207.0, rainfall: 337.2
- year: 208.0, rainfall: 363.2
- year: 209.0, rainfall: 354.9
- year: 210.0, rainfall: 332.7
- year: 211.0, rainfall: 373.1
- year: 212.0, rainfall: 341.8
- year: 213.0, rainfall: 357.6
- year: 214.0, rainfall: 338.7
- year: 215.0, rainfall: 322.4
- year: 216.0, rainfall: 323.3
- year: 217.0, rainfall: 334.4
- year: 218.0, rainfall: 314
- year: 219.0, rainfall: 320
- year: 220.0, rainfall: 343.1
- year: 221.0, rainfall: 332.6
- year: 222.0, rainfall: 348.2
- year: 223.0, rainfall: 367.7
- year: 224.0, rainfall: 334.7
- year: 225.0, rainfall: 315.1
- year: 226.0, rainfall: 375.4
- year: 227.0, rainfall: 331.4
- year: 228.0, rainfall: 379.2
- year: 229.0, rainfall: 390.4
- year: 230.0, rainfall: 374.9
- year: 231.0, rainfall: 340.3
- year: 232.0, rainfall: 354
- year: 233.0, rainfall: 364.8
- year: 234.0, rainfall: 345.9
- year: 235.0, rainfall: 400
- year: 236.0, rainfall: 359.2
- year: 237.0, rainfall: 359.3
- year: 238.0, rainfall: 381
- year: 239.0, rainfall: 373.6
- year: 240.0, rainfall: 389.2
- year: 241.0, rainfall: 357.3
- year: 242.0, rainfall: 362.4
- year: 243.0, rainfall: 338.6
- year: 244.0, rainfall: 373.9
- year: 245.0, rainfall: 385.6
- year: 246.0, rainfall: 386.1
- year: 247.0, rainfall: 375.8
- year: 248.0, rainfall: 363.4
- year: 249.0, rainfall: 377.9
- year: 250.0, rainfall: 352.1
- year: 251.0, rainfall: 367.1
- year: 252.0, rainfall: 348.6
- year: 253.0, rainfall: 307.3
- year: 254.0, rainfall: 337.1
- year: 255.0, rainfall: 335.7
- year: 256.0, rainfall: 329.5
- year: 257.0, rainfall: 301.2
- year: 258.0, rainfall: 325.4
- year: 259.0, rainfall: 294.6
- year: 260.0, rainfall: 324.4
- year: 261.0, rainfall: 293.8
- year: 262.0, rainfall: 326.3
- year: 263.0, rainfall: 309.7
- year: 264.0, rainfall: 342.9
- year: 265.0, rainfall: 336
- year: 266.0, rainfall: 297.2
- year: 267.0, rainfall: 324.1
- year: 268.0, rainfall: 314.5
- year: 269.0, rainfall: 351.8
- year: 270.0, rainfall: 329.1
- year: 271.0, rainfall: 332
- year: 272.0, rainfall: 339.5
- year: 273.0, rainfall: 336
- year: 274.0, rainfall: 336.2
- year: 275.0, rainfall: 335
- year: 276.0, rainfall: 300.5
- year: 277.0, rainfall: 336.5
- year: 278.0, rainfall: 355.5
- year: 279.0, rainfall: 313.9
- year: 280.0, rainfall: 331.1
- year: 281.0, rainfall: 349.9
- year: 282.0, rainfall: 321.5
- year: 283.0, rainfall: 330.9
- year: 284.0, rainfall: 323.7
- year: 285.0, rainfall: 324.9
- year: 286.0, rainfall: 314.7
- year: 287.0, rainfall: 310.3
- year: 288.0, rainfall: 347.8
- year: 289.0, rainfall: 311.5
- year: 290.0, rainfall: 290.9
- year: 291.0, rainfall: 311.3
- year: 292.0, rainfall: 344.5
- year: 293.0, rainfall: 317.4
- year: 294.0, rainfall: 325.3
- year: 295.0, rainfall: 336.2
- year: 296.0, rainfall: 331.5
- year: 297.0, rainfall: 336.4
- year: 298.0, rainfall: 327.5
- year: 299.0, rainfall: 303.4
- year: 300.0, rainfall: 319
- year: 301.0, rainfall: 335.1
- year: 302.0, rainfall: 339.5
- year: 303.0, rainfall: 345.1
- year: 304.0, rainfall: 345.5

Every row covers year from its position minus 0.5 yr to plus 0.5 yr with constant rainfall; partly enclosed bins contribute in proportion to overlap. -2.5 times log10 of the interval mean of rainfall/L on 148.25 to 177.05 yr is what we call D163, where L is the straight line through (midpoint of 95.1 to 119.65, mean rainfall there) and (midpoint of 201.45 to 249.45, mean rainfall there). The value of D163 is 0.09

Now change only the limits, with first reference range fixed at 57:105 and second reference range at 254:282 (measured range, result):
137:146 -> 0.12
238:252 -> -0.14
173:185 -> -0.03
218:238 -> -0.09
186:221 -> -0.06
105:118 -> -0.03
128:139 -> 0.08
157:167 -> -0.01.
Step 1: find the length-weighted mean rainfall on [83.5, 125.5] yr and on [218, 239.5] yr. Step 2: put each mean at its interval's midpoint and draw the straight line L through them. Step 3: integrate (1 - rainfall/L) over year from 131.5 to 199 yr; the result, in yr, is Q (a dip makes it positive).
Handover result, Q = 4.4 yr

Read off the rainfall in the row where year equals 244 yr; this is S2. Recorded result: 373.9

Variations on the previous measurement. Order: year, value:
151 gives 300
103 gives 325.8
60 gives 318.5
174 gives 297.1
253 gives 307.3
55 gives 301.1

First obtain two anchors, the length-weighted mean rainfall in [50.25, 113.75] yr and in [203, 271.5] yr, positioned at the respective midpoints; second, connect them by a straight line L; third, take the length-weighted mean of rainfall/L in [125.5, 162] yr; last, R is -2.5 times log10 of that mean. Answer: 0.093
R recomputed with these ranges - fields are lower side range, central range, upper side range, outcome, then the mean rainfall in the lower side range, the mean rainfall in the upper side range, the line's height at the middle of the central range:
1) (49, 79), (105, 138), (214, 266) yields 0.007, 304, 347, 318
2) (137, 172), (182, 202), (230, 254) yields -0.055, 306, 363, 331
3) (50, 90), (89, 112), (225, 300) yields -0.055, 312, 340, 316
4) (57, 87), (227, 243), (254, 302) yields -0.141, 310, 325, 322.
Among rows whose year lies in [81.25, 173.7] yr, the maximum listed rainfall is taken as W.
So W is 369.6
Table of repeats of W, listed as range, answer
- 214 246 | 400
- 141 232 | 390.4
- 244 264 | 386.1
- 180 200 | 375.2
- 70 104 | 368.8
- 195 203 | 353.8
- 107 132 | 361.1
